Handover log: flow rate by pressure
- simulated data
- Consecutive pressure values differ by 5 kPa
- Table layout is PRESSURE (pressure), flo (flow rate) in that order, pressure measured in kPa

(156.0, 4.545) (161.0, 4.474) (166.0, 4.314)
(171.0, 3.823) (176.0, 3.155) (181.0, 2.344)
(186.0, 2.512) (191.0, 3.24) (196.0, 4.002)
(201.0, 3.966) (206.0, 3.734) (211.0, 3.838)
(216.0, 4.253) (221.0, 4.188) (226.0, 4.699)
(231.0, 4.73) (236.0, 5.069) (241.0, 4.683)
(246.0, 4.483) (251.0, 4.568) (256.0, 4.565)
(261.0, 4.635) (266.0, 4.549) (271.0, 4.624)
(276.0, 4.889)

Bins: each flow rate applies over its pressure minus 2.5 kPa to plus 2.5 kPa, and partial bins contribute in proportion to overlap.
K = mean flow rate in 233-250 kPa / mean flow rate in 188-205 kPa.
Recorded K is 1.28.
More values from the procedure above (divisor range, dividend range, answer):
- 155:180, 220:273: 1.18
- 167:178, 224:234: 1.31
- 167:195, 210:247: 1.44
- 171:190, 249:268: 1.60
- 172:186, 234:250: 1.67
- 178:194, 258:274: 1.67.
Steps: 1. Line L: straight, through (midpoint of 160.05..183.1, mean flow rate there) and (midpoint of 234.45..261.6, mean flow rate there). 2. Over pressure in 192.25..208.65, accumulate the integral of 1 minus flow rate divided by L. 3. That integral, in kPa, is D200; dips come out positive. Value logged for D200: 0.6 kPa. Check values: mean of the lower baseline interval 3.59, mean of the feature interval 3.85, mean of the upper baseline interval 4.66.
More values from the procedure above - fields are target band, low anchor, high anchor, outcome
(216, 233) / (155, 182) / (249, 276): -0.79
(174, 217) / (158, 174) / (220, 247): 9.60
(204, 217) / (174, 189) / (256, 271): -2.16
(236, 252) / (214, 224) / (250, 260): -0.66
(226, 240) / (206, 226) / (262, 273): -1.84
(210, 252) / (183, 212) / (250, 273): -4.61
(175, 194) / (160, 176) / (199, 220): 5.60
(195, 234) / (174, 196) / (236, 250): -3.91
